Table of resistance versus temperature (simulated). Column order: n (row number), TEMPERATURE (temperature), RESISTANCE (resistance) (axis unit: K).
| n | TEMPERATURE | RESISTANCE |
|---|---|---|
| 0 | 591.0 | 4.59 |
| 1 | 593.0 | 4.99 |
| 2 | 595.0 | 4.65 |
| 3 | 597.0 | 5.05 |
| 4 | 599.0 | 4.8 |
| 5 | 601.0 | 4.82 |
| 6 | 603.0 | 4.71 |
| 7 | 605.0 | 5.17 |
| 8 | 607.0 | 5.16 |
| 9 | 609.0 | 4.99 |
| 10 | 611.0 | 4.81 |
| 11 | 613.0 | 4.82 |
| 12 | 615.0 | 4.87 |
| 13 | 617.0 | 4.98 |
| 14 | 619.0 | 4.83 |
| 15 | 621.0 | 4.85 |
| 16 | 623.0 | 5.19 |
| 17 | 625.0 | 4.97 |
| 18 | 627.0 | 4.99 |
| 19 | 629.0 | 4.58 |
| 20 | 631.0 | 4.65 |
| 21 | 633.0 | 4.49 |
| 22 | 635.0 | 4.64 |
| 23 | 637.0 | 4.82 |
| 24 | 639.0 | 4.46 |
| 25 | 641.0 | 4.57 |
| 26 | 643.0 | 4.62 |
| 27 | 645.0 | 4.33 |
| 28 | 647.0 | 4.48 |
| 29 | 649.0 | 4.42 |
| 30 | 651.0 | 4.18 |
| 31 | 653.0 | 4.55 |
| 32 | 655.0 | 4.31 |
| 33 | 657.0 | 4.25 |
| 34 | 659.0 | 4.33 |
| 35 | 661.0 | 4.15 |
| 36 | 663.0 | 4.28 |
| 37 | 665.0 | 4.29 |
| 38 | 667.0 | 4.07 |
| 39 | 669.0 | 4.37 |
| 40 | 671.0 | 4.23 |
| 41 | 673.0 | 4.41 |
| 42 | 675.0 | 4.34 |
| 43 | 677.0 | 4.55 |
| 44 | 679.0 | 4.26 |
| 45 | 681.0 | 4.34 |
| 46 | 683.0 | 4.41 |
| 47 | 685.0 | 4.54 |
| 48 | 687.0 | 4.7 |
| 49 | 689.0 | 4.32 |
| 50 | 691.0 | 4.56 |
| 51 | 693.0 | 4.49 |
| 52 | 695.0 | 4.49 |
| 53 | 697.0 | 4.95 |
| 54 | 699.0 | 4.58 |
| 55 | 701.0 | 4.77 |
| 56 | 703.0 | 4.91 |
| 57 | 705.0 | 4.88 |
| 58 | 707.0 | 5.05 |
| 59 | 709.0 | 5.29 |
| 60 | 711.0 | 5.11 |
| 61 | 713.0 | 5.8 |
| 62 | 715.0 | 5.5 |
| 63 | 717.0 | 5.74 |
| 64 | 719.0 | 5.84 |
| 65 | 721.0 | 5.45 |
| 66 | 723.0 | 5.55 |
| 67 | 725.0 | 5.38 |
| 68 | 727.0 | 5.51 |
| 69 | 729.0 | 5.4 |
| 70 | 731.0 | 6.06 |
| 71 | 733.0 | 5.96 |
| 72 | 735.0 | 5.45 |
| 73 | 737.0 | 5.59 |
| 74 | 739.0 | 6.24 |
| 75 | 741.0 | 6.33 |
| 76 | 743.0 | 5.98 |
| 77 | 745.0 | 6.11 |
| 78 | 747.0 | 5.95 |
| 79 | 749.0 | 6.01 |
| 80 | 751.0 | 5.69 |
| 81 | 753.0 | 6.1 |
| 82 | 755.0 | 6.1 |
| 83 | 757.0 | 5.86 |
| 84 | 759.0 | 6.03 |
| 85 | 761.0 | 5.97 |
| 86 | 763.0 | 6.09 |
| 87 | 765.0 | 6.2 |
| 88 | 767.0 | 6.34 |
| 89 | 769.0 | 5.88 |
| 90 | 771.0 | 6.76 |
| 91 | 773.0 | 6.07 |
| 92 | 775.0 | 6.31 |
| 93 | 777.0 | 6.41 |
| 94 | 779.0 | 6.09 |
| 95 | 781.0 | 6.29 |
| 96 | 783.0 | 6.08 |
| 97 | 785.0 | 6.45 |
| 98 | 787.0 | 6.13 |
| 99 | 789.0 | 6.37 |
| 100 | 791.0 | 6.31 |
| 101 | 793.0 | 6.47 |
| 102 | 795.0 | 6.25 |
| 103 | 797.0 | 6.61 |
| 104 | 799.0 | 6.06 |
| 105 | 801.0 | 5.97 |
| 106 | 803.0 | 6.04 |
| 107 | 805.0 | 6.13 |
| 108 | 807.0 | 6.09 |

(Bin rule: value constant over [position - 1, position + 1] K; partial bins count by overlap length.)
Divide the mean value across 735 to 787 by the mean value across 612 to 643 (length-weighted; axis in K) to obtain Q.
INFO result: 1.28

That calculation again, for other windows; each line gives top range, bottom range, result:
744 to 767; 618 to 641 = 1.27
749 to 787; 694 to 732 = 1.16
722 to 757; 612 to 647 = 1.23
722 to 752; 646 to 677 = 1.35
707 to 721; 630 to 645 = 1.20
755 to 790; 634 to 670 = 1.41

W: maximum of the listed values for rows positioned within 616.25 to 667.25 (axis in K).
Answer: 5.19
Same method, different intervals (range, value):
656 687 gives 4.7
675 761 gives 6.33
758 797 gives 6.76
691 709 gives 5.29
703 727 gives 5.84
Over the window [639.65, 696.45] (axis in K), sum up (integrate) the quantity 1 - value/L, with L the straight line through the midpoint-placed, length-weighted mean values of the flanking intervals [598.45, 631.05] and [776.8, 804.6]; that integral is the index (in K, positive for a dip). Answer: 9.8 K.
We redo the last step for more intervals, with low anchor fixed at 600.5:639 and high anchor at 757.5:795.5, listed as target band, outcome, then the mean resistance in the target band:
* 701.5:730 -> 1.6 K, 5.38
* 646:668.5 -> 3.8 K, 4.3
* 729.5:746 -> -0.2 K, 5.95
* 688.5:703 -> 2.4 K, 4.63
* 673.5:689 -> 2.7 K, 4.44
